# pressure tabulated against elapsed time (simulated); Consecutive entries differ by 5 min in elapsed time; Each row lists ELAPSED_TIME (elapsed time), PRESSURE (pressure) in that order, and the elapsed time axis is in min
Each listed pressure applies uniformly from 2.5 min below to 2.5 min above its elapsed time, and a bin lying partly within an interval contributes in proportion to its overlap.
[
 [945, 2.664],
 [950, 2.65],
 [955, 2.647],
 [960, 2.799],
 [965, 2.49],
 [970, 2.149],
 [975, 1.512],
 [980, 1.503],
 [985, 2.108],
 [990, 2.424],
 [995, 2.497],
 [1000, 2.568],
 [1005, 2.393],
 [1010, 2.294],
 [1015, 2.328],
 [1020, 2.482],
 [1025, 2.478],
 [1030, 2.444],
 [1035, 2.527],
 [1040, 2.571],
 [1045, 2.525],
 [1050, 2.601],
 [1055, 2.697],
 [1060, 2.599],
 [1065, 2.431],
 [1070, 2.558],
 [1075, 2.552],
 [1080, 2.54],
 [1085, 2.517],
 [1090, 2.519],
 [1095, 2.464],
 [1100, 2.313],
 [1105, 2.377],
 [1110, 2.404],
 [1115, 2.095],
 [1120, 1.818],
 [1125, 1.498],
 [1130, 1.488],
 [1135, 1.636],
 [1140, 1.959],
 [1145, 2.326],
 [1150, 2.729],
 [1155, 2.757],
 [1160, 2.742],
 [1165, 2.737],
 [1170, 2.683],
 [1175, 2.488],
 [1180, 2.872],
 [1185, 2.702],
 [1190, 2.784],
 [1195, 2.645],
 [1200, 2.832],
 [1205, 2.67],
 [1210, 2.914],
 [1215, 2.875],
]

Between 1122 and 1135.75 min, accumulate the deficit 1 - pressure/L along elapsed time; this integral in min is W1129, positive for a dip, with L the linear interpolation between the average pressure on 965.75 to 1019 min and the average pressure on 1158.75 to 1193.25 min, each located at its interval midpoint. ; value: 5.6 min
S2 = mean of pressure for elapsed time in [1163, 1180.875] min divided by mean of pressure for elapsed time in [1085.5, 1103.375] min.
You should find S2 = 1.10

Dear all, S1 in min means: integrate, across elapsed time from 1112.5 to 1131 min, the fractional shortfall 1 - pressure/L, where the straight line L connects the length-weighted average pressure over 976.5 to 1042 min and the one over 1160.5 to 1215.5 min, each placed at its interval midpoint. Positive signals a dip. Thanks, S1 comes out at 6.0 min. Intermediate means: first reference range 2.34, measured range 1.74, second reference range 2.74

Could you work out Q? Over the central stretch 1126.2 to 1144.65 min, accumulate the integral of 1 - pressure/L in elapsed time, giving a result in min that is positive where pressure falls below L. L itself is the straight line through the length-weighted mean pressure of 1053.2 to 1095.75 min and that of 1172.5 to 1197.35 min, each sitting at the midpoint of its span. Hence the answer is 6.14 min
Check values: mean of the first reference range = 2.54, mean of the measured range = 1.75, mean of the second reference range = 2.7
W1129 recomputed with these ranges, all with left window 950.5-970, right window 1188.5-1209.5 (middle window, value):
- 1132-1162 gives 4.2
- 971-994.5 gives 5.8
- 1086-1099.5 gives 1.0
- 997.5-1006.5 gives 0.4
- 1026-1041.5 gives 0.7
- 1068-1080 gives 0.5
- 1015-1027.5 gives 0.8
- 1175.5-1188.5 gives 0.0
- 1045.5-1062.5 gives 0.2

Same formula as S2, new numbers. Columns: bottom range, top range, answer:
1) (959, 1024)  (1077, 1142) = 0.94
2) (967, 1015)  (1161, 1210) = 1.25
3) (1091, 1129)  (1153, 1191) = 1.28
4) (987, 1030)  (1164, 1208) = 1.12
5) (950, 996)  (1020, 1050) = 1.12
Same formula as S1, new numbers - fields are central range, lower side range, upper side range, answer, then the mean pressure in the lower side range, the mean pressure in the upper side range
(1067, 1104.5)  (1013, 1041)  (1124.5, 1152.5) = -4.8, 2.47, 1.97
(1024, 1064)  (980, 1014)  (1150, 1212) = -2.2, 2.31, 2.73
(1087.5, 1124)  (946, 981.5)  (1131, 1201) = 3.1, 2.29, 2.53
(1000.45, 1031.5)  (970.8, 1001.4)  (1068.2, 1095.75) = -2.6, 2.09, 2.53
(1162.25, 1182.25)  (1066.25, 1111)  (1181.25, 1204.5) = 0.0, 2.47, 2.74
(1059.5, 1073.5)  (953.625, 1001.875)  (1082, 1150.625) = -2.2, 2.26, 2.14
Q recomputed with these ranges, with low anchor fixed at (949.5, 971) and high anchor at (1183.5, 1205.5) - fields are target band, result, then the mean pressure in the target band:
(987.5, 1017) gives 2.00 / 2.42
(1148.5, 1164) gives -0.21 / 2.74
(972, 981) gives 3.61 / 1.54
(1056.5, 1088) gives 1.28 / 2.54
